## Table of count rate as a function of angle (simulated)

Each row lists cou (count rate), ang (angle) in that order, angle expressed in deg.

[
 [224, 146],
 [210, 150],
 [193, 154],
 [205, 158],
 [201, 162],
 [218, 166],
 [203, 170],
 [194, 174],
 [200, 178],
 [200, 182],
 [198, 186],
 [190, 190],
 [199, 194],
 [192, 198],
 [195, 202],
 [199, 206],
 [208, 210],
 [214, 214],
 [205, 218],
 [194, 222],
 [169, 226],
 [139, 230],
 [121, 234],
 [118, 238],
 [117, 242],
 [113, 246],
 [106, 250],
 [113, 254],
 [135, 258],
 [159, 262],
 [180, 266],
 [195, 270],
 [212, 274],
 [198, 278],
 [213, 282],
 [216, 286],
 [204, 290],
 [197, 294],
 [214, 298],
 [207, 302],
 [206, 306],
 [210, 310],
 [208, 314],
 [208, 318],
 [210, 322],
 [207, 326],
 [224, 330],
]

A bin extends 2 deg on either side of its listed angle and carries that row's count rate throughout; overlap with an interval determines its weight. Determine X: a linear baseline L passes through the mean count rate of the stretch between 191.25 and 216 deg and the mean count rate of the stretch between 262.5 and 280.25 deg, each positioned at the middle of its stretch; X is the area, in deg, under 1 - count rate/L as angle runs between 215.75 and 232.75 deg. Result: 2.0 deg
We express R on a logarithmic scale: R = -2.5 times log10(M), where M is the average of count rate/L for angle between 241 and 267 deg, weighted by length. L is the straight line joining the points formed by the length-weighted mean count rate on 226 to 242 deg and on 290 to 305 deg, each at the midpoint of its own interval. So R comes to 0.19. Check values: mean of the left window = 130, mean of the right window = 206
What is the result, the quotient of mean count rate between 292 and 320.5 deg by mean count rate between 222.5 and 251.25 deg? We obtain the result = 1.6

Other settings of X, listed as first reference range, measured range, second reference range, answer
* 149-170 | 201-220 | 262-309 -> -0.1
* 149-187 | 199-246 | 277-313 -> 8.2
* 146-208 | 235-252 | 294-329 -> 7.5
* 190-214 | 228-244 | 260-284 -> 5.9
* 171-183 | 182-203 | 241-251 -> -2.0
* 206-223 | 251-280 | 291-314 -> 5.4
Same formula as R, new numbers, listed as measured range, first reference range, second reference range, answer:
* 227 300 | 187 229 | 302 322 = 0.23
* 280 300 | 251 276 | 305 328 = -0.13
